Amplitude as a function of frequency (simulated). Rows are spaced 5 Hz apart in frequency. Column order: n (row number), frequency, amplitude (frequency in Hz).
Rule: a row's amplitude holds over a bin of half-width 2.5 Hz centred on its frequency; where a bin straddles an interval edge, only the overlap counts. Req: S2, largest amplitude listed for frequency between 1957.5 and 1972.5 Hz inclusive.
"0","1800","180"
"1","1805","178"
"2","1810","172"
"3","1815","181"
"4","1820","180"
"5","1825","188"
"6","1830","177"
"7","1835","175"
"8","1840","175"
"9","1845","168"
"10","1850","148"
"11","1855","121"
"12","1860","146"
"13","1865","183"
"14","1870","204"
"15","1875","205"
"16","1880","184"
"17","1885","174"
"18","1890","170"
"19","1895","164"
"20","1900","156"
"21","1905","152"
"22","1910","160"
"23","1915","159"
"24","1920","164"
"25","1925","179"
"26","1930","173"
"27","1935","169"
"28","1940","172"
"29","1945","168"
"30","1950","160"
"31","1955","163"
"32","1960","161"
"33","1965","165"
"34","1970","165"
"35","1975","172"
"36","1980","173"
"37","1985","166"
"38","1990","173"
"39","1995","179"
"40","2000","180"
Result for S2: 165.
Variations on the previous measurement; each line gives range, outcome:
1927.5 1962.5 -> 173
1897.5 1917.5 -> 160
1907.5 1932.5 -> 179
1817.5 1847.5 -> 188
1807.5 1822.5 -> 181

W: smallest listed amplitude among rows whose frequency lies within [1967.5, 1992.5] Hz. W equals 165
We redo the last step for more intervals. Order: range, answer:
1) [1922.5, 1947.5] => 168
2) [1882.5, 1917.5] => 152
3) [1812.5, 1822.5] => 180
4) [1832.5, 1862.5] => 121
